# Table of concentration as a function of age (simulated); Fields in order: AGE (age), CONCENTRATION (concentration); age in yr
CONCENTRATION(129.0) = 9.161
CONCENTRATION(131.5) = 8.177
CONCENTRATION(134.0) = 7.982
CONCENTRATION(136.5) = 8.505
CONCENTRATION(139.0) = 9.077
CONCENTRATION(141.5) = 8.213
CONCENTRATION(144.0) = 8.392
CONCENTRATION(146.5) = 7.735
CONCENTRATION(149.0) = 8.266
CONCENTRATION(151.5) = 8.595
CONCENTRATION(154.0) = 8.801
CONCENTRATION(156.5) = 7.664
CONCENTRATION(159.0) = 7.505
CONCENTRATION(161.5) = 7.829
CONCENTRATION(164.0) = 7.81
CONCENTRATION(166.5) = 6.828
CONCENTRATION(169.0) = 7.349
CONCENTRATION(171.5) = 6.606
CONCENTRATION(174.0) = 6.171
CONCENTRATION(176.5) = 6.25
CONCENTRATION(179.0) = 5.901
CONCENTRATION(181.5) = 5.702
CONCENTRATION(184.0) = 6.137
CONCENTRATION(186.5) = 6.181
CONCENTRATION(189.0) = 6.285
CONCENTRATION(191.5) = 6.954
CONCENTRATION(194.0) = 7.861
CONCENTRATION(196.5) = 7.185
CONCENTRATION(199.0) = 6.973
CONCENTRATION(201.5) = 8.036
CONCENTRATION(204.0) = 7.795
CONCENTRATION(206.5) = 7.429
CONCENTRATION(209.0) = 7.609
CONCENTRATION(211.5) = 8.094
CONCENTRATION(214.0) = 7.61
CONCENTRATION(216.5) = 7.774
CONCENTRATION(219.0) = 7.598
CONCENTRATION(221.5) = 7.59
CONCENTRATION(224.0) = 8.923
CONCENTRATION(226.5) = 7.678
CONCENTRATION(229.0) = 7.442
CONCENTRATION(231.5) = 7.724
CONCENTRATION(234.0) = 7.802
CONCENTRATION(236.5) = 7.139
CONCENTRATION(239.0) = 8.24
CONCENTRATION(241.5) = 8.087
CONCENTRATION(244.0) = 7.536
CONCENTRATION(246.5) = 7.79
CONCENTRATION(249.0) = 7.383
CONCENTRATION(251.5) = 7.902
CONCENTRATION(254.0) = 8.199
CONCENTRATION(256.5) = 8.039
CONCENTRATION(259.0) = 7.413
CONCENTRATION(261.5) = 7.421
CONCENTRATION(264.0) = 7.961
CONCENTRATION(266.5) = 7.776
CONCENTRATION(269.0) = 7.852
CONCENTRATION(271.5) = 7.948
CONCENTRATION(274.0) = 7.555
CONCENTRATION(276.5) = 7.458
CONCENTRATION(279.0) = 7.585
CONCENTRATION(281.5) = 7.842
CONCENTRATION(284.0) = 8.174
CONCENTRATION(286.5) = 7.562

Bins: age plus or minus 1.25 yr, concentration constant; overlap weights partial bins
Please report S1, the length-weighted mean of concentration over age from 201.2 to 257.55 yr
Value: 7.8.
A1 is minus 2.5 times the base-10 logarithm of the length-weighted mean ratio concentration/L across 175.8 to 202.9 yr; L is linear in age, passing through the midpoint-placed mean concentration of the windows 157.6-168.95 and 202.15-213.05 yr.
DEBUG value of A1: 0.14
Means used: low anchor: 7.48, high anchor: 7.75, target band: 6.69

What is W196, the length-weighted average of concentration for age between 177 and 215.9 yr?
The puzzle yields 7.05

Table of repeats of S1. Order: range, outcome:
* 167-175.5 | 6.71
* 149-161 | 8.13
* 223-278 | 7.78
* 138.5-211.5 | 7.34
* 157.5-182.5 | 6.81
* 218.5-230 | 7.87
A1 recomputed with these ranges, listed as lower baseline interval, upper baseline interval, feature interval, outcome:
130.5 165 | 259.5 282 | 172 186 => 0.31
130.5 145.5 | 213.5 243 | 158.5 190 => 0.22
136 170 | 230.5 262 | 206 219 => 0.02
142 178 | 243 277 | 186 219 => 0.03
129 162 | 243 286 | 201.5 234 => 0.02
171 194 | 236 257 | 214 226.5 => -0.10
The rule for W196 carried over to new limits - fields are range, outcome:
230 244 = 7.77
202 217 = 7.73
